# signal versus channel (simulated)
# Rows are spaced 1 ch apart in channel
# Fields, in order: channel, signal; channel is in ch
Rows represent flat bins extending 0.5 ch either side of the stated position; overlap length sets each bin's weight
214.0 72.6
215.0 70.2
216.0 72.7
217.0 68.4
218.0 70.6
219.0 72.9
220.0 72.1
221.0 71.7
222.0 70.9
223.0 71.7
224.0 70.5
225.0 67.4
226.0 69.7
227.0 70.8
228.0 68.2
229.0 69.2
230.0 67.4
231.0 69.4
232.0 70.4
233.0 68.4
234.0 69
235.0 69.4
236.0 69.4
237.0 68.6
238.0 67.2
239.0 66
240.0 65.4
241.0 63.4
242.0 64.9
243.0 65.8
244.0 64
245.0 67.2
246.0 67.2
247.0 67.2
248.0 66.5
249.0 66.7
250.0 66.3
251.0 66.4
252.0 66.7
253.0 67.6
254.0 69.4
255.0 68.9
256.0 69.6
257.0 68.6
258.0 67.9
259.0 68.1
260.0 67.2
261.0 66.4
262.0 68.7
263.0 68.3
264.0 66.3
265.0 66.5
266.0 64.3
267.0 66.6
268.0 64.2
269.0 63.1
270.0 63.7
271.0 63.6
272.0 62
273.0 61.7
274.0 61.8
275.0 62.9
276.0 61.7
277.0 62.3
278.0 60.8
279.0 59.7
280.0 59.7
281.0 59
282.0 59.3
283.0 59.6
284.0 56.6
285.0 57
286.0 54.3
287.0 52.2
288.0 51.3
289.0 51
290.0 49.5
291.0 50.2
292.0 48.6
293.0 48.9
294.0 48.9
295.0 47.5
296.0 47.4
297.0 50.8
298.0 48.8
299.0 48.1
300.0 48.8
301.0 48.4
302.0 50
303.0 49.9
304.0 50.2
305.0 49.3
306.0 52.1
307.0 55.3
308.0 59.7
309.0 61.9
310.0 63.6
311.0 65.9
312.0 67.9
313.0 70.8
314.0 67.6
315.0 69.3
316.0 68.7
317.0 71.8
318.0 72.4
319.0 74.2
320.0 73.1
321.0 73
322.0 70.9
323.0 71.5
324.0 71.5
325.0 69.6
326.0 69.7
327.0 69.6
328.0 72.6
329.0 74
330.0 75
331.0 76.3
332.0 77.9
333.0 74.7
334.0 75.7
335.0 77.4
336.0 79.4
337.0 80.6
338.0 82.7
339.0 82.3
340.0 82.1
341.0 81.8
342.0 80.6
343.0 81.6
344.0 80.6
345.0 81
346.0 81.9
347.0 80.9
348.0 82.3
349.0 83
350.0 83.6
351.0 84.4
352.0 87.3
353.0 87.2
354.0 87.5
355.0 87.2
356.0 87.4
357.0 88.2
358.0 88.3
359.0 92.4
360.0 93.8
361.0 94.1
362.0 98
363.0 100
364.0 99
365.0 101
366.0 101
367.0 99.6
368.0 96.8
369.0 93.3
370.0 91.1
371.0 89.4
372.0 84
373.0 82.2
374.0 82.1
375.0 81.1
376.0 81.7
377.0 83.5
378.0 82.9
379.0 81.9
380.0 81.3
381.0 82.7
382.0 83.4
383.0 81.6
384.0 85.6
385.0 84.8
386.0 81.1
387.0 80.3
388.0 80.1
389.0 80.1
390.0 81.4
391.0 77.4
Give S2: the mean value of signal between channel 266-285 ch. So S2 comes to 61.5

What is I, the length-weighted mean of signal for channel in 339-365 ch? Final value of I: 87.1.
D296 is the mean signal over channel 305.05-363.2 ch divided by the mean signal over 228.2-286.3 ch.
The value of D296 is 1.2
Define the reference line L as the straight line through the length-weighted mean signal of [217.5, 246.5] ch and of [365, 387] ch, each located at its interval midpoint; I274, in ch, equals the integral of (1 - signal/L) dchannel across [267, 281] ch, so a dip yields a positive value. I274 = 2.2 ch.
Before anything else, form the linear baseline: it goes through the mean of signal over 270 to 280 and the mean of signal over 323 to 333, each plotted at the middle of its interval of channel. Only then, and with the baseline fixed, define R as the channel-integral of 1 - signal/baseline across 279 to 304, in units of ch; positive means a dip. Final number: 5.03 ch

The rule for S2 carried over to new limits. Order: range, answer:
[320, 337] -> 73.9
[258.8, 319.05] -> 59.1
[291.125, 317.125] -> 55.8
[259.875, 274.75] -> 64.9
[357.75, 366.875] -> 96.8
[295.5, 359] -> 71.7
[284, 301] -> 50.3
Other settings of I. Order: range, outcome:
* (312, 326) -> 70.9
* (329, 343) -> 78.9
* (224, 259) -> 67.7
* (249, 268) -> 67.3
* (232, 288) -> 64.6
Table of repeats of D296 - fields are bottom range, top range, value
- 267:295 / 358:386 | 1.55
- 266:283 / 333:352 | 1.31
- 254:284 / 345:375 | 1.40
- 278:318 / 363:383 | 1.57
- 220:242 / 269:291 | 0.85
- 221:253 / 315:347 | 1.12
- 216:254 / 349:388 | 1.29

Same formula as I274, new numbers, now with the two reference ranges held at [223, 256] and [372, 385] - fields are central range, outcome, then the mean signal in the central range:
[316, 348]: 0.57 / 76.3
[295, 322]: 5.50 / 59.9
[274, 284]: 1.60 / 60.4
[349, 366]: -2.29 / 91.3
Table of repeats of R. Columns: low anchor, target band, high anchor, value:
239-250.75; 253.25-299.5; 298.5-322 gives 3.1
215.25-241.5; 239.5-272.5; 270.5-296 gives -1.9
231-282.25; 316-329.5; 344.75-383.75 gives 1.3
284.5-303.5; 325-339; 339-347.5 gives -0.3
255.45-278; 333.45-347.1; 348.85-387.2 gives 0.2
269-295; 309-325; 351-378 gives 0.3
